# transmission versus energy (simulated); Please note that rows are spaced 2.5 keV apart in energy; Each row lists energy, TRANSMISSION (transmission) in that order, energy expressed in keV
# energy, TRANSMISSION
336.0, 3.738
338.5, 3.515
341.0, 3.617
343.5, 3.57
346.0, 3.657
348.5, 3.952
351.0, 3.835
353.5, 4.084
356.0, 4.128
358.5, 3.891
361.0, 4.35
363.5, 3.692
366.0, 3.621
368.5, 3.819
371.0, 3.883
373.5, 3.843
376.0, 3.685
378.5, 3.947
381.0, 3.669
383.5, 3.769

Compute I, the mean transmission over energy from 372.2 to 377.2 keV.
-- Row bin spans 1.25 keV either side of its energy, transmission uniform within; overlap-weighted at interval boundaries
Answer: 3.77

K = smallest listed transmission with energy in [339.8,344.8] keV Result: 3.57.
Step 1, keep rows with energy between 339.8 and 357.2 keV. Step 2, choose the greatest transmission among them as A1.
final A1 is 4.128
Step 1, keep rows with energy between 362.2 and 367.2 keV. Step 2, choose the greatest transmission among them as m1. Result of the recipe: 3.692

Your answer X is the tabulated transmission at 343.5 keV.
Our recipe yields 3.57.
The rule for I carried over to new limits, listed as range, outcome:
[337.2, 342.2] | 3.57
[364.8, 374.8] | 3.79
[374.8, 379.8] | 3.82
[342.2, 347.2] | 3.61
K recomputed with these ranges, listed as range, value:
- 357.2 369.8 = 3.621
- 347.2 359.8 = 3.835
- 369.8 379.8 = 3.685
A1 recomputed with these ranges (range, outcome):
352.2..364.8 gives 4.35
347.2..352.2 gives 3.952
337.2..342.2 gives 3.617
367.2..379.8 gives 3.947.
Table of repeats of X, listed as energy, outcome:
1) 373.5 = 3.843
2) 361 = 4.35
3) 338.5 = 3.515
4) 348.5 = 3.952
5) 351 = 3.835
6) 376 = 3.685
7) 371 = 3.883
